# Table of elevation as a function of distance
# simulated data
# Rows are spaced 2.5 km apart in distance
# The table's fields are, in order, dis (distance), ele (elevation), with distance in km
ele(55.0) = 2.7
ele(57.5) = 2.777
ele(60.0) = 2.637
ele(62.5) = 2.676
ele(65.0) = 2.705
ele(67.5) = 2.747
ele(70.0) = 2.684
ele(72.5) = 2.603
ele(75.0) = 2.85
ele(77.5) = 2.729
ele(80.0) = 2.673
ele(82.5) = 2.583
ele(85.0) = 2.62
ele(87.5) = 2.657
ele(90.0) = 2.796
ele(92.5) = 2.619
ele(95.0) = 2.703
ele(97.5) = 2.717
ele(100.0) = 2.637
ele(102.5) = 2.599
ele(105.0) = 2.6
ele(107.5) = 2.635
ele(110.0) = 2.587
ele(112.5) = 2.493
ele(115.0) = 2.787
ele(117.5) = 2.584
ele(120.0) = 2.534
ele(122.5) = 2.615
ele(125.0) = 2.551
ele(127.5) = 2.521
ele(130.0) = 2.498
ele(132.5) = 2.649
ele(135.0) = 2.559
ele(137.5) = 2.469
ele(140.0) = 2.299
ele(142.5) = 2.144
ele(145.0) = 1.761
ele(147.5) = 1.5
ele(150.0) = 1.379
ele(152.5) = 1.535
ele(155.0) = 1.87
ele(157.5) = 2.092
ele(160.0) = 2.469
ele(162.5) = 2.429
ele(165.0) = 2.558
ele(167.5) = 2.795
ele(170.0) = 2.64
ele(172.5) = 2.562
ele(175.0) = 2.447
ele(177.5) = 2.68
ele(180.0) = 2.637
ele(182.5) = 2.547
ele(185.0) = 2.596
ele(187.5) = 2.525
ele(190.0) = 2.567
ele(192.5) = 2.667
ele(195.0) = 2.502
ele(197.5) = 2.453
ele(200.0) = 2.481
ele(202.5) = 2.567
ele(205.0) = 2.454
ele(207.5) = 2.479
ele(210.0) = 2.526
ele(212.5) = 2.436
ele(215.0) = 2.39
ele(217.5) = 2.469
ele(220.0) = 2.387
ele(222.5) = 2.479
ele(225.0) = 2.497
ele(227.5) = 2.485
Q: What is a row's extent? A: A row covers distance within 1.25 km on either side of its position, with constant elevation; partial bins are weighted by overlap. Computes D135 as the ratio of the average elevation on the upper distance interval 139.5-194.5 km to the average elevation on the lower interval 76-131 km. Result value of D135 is 0.88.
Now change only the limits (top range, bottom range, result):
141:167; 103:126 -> 0.77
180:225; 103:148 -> 1.02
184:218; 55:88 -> 0.93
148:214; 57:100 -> 0.90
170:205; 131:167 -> 1.19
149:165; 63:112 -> 0.76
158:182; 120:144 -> 1.04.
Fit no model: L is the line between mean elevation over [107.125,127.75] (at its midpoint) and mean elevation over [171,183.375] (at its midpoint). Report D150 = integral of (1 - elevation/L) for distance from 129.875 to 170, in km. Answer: 6.1 km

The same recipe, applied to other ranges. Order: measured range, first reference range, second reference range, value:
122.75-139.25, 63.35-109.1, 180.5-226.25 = 0.4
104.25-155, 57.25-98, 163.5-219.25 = 5.9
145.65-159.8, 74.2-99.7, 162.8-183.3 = 4.8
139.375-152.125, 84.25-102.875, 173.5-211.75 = 4.1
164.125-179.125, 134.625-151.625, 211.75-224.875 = -3.2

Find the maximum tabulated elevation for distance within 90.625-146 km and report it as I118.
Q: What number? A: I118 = 2.787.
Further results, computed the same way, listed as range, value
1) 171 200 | 2.68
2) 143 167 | 2.558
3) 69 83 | 2.85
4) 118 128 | 2.615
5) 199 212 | 2.567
